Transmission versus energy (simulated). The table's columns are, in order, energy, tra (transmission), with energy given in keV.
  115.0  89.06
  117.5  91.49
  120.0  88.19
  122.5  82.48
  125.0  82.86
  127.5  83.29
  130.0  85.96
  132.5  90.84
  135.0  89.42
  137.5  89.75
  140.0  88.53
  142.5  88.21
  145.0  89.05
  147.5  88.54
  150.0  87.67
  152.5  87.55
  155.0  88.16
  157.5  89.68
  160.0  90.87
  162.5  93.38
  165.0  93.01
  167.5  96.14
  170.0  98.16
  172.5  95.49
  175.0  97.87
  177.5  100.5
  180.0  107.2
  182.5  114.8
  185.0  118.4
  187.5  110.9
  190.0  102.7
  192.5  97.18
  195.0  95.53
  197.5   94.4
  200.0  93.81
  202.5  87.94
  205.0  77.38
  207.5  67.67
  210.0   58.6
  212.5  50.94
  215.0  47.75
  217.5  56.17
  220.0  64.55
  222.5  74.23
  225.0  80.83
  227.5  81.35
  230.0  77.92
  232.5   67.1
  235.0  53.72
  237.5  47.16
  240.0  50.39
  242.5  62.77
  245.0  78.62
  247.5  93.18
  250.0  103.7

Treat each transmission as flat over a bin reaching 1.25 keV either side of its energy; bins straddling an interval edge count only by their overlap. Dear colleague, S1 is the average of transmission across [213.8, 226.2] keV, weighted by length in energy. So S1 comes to 64.7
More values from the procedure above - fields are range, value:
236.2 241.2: 48.8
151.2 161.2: 89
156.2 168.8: 92.6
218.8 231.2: 75.8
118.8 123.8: 85.3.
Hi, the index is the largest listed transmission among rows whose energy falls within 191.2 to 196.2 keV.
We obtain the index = 97.18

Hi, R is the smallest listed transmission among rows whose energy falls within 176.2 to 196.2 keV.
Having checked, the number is 95.53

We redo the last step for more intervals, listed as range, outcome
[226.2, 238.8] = 47.16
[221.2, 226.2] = 74.23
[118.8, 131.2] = 82.48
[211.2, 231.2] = 47.75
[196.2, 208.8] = 67.67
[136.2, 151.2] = 87.67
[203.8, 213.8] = 50.94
